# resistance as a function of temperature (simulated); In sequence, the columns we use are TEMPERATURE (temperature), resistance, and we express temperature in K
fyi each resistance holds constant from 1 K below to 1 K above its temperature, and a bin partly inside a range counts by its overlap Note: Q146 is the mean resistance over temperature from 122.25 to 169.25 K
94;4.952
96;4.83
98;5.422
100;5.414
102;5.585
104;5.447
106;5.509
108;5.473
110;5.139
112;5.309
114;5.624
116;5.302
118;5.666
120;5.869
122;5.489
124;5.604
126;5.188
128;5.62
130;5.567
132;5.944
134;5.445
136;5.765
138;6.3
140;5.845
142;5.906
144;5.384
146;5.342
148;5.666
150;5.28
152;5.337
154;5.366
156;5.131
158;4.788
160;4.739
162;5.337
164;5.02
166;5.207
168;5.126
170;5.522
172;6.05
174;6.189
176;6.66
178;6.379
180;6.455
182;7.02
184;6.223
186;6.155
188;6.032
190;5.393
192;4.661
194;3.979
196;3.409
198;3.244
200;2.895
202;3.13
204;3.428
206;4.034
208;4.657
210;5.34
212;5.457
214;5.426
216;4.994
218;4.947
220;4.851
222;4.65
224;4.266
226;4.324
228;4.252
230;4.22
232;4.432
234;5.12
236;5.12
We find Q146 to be 5.43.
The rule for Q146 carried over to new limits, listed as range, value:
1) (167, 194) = 5.92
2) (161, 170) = 5.21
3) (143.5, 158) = 5.32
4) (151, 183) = 5.65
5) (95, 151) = 5.53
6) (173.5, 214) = 5.03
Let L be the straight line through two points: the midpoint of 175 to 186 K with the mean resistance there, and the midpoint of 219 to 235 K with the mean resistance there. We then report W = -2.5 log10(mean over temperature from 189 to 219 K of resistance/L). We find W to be 0.25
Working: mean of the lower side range 6.51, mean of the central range 4.33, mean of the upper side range 4.51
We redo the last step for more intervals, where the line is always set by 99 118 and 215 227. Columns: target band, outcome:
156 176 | -0.072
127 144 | -0.103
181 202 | 0.015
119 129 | -0.045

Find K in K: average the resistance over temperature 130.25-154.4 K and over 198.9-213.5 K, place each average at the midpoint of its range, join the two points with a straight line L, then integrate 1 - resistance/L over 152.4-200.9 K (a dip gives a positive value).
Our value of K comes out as -4.4 K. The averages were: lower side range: 5.64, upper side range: 4.17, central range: 5.3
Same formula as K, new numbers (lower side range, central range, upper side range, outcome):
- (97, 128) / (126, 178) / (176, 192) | 2.7 K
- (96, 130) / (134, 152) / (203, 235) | -1.4 K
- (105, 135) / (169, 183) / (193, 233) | -4.5 K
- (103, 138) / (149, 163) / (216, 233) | 0.2 K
